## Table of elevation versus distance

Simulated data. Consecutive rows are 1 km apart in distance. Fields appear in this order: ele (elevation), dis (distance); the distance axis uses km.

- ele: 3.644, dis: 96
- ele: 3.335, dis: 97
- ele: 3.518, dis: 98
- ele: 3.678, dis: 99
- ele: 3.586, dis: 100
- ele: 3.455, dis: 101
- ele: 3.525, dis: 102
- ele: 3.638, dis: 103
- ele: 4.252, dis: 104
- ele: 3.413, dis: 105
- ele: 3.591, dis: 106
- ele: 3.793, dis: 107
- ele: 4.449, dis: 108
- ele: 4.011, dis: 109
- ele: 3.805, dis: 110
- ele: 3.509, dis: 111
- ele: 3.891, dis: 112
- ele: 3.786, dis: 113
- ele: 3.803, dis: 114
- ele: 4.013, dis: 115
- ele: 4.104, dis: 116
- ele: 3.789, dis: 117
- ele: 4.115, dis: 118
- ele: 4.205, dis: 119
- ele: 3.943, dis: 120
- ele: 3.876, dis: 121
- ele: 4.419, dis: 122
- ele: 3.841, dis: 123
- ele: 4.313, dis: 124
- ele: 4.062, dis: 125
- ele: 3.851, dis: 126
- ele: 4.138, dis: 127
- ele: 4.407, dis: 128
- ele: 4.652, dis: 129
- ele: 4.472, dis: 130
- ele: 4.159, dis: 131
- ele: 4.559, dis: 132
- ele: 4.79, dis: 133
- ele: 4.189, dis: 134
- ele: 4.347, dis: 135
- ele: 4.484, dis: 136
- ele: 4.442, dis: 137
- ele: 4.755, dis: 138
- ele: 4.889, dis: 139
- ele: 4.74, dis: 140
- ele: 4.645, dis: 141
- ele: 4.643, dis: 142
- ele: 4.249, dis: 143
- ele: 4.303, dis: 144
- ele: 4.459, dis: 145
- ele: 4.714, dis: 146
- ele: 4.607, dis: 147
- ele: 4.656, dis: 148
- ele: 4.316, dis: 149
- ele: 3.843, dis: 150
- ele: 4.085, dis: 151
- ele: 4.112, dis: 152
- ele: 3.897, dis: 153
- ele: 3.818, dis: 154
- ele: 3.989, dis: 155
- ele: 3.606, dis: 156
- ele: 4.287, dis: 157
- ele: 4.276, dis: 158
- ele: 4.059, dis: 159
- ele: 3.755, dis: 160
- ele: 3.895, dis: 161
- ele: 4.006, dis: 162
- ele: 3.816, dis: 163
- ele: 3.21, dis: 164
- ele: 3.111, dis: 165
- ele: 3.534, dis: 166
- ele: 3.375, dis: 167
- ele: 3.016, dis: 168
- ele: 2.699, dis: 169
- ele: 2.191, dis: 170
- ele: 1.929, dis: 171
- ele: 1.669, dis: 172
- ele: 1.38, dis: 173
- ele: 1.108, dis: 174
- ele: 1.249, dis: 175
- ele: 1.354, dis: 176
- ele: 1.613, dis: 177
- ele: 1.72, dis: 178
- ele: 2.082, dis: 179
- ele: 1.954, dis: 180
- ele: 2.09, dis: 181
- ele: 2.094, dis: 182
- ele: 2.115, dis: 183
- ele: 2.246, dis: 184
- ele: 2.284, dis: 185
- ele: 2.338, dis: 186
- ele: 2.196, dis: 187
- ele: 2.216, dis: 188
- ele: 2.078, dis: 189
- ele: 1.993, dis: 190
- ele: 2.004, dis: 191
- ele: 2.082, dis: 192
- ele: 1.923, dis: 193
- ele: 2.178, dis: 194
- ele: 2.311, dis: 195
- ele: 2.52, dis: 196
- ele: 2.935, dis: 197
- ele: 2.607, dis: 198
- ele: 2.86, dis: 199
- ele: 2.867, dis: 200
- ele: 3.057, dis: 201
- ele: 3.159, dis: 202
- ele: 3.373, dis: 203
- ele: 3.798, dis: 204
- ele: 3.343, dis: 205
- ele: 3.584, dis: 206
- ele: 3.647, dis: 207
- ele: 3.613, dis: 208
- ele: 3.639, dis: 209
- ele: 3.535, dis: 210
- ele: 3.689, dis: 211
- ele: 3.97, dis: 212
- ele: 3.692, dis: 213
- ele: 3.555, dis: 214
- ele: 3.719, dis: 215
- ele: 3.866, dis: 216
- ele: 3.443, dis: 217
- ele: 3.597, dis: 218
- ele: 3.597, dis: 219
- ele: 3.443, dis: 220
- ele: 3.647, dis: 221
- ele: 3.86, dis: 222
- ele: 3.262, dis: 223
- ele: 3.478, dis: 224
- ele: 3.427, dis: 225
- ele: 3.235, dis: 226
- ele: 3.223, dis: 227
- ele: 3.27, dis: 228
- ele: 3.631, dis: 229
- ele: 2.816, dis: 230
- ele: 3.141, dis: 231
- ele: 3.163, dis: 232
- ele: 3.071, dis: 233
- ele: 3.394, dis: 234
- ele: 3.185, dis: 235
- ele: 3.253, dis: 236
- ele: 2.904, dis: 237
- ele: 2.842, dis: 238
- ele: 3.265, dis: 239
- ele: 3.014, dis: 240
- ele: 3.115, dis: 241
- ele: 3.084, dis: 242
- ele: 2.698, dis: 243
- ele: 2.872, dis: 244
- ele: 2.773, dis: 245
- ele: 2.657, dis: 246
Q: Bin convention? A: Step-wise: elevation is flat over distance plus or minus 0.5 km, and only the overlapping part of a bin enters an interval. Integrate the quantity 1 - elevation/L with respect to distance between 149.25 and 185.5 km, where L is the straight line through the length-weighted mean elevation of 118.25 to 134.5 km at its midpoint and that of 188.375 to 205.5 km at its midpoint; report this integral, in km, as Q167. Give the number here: 5.2 km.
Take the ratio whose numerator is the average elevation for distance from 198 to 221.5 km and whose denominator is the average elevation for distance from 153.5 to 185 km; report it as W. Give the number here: 1.3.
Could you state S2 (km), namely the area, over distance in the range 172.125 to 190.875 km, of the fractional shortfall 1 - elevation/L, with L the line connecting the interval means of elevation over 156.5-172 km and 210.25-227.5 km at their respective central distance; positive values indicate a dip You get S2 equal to 8.4 km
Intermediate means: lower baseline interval 3.35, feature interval 1.89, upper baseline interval 3.57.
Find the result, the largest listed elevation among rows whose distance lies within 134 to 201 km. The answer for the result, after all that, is 4.889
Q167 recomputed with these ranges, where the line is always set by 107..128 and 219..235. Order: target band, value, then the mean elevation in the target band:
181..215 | 6.5 km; 2.84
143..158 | -1.6 km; 4.2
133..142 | -1.6 km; 4.58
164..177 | 5.1 km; 2.23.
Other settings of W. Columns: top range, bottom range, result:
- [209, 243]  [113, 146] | 0.78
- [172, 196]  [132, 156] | 0.44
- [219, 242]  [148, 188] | 1.13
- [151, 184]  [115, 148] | 0.66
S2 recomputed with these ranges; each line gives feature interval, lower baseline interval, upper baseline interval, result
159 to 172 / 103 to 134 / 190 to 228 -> 1.6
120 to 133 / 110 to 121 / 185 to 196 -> -2.1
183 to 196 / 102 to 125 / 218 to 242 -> 5.0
